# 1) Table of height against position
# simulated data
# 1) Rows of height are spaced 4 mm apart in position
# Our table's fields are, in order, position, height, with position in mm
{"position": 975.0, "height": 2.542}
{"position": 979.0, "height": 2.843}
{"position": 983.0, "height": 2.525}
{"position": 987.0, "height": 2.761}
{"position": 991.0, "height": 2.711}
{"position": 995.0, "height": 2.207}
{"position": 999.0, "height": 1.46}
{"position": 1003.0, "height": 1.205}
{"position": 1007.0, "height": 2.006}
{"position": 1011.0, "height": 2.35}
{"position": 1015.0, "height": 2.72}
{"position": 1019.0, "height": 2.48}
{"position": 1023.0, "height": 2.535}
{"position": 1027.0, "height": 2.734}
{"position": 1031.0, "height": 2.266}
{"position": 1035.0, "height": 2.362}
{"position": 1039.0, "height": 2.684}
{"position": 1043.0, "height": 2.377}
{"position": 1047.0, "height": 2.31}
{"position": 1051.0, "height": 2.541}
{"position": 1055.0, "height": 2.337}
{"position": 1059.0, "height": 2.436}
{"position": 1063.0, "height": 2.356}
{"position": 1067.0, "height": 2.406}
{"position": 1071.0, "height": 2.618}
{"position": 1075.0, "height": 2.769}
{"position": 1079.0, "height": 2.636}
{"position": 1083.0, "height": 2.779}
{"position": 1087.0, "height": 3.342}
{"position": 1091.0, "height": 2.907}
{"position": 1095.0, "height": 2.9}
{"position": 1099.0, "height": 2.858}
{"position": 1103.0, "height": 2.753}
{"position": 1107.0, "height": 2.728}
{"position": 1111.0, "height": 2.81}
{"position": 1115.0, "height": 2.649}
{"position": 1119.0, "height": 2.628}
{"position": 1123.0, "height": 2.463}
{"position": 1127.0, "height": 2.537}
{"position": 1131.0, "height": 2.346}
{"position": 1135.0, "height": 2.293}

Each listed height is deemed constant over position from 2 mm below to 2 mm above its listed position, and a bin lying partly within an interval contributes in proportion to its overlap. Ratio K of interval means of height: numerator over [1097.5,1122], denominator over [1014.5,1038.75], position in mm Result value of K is 1.08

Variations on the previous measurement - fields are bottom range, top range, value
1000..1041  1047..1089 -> 1.13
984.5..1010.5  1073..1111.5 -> 1.37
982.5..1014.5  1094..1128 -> 1.25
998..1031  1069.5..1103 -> 1.29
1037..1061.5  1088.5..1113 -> 1.16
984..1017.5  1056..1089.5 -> 1.21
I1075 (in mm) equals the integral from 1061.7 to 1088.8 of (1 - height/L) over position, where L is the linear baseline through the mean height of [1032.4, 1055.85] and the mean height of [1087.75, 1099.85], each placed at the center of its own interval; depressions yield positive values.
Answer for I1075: 0.5 mm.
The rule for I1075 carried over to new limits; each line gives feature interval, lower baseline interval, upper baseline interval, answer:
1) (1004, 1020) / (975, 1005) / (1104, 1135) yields 0.07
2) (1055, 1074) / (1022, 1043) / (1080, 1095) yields 2.17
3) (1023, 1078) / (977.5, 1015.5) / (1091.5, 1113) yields 1.25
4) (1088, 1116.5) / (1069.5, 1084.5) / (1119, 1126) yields -2.42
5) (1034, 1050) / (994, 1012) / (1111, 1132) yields -3.10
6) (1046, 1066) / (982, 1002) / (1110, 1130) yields 0.24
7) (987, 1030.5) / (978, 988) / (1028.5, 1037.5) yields 4.25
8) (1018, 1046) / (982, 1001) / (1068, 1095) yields 0.71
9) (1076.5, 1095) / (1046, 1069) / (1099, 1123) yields -2.51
